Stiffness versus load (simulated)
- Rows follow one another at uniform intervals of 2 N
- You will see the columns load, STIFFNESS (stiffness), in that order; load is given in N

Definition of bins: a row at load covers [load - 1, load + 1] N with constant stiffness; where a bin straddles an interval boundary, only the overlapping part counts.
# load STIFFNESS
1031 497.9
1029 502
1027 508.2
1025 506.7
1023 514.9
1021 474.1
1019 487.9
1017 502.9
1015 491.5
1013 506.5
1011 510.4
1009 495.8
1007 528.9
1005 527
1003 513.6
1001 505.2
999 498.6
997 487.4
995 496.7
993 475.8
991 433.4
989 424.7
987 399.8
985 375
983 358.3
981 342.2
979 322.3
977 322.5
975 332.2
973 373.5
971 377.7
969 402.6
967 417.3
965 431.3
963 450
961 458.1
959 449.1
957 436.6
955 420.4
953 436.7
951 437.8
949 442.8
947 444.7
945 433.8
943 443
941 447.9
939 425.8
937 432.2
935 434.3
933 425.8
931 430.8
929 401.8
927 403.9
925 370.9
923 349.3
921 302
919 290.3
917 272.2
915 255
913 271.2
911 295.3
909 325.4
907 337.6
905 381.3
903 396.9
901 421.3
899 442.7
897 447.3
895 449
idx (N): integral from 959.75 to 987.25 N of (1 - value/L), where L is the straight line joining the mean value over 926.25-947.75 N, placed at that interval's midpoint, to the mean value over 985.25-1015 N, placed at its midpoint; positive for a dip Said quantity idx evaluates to 4.6 N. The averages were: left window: 430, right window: 483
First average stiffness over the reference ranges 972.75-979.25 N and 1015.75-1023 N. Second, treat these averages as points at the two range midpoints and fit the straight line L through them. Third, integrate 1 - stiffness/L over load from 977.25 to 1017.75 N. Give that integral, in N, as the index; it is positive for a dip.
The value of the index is -4.2 N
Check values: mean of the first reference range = 335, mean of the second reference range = 492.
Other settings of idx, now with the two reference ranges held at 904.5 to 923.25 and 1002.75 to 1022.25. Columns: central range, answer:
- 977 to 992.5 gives 2.4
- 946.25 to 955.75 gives -1.4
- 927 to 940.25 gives -3.1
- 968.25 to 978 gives 1.4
